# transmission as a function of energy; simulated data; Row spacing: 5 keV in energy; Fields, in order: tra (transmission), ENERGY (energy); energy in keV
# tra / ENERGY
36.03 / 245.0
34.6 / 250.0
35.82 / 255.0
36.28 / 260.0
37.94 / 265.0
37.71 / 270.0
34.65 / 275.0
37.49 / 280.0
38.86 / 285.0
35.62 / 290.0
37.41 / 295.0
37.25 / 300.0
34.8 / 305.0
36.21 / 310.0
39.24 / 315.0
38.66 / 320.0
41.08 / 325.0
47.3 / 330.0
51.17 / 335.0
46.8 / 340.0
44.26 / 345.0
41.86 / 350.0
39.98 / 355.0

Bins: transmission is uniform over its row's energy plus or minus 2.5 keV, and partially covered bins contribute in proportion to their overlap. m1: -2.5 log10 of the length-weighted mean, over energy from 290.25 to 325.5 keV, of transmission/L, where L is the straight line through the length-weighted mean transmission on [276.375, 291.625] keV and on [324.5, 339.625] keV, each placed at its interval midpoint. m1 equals 0.13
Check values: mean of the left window 37.2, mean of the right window 47.3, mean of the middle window 37.5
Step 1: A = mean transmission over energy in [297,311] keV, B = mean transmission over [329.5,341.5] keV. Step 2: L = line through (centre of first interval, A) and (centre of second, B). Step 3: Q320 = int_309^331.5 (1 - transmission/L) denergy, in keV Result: 1.1 keV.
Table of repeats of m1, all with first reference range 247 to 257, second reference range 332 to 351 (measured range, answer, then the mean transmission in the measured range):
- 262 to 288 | 0.02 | 37.3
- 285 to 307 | 0.11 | 36.6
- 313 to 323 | 0.12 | 39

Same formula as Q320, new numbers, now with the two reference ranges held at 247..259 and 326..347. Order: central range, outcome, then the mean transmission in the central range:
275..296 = 1.5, 37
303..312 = 1.6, 35.5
